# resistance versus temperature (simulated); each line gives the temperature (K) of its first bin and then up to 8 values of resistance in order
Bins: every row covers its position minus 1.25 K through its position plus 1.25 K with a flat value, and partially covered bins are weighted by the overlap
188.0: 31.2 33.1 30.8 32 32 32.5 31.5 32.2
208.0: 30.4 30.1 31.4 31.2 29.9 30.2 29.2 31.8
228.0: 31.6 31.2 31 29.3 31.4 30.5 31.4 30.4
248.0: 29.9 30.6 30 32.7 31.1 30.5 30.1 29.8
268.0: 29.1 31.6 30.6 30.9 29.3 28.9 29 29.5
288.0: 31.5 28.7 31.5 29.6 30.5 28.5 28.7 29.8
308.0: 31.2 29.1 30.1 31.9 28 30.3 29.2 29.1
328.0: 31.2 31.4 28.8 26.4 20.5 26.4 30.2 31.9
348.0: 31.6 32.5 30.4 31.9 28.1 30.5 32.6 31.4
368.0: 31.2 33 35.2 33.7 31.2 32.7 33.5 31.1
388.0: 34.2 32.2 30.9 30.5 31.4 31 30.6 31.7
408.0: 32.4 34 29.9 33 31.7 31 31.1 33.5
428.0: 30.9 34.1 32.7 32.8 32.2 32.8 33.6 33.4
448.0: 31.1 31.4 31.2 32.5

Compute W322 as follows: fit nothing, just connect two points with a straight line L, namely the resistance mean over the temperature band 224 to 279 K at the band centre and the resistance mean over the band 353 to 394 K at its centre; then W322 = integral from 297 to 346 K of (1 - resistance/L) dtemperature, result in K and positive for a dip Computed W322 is 3.7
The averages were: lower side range 30.7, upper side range 32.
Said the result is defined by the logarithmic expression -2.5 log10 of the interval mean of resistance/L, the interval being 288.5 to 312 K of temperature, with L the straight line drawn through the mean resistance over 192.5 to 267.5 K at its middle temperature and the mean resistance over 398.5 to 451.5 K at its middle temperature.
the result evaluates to 0.054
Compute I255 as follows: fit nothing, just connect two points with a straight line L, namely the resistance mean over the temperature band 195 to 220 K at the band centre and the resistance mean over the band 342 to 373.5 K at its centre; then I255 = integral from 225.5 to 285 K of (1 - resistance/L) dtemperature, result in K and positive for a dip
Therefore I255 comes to 1.62 K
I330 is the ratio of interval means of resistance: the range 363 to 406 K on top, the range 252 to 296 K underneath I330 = 1.06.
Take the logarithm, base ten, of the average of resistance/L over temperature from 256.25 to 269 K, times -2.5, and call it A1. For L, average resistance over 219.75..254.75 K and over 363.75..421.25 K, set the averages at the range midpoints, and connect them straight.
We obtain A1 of 0.02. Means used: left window 30.6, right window 32.1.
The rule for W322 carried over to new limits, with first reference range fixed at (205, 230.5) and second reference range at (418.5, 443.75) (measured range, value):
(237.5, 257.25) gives 0.10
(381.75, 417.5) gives 0.33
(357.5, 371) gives 0.30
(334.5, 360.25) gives 2.19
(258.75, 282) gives 0.81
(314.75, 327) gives 0.75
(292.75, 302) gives 0.46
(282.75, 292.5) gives 0.45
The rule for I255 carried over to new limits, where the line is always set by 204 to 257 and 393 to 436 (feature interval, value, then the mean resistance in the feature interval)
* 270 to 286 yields 0.6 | 29.9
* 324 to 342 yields 2.1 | 27.7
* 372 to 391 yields -0.8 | 33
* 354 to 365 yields 0.3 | 30.8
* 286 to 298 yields 0.3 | 30.3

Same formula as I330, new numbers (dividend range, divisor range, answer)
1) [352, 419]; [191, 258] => 1.03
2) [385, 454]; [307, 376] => 1.06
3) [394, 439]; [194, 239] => 1.03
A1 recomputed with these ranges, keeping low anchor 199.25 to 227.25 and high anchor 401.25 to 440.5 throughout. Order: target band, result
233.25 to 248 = 0.02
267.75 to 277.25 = 0.02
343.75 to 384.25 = 0.00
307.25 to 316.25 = 0.04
